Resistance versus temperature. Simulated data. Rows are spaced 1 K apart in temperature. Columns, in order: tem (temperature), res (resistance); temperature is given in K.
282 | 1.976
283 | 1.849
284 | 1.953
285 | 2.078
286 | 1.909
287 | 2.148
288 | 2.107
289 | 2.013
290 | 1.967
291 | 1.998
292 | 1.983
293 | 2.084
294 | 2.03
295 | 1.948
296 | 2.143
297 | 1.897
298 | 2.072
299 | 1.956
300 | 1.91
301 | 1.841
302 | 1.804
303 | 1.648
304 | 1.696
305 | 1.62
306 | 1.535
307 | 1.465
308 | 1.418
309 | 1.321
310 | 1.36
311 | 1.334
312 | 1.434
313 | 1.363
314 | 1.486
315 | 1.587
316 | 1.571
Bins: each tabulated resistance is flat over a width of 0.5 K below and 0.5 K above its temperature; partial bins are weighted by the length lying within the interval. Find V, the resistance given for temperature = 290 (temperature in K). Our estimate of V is 1.967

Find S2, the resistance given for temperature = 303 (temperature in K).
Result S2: 1.648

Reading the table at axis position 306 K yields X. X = 1.535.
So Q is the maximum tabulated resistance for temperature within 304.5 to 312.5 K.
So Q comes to 1.62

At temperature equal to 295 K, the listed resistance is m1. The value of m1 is 1.948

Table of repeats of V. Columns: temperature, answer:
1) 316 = 1.571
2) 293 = 2.084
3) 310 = 1.36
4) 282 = 1.976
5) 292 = 1.983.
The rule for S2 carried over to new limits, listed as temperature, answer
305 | 1.62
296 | 2.143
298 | 2.072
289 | 2.013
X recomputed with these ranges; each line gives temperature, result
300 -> 1.91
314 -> 1.486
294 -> 2.03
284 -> 1.953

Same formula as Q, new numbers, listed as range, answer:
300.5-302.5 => 1.841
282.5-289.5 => 2.148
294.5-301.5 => 2.143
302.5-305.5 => 1.696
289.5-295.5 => 2.084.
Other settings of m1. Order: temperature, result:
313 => 1.363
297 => 1.897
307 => 1.465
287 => 2.148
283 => 1.849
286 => 1.909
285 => 2.078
